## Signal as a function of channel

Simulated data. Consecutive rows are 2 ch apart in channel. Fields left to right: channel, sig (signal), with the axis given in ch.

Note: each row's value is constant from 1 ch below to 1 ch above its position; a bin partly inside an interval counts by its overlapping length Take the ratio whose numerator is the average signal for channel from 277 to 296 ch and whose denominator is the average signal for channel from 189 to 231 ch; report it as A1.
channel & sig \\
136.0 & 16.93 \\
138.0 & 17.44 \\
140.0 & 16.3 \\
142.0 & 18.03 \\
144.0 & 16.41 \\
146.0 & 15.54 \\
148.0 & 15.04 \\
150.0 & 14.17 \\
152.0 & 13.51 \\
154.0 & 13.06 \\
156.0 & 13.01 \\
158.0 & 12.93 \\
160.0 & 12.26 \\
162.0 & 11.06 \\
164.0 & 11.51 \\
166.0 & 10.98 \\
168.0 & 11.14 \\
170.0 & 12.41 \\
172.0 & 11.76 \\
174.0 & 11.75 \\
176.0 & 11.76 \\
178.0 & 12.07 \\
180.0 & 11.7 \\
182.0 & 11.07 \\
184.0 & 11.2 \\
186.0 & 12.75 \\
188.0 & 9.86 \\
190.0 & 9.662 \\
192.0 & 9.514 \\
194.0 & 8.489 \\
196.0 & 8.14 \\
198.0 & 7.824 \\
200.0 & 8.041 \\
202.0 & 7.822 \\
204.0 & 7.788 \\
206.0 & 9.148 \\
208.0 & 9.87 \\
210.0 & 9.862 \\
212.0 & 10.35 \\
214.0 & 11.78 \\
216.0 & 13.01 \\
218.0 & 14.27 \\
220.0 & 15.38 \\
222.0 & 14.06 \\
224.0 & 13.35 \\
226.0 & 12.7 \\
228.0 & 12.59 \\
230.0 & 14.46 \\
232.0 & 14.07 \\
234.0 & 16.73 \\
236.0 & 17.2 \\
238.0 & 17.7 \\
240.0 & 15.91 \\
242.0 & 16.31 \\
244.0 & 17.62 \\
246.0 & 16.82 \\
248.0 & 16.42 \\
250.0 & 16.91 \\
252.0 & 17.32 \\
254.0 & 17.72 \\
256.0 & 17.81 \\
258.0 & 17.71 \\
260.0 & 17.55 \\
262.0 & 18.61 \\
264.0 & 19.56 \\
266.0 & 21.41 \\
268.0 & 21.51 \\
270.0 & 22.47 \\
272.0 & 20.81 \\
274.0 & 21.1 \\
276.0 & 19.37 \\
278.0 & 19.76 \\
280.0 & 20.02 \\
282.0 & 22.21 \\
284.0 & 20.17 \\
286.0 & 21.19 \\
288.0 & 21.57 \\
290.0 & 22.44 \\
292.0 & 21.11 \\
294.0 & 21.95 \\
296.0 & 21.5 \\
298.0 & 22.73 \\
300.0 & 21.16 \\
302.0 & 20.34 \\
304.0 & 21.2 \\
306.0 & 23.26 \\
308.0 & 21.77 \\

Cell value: 1.95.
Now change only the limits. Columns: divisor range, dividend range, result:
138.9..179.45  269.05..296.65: 1.60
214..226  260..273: 1.49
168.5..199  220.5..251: 1.45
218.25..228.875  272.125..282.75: 1.50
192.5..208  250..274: 2.32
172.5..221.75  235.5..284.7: 1.77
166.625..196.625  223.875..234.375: 1.27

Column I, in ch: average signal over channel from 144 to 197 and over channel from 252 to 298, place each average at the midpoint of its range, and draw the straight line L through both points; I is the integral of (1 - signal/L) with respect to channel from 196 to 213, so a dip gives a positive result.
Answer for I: 6.8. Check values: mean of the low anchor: 11.9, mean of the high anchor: 20.3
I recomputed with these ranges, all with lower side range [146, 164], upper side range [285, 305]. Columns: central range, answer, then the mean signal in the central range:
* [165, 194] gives 6.81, 11.2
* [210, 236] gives 5.57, 13.6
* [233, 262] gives 2.34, 17.2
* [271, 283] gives -0.06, 20.5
